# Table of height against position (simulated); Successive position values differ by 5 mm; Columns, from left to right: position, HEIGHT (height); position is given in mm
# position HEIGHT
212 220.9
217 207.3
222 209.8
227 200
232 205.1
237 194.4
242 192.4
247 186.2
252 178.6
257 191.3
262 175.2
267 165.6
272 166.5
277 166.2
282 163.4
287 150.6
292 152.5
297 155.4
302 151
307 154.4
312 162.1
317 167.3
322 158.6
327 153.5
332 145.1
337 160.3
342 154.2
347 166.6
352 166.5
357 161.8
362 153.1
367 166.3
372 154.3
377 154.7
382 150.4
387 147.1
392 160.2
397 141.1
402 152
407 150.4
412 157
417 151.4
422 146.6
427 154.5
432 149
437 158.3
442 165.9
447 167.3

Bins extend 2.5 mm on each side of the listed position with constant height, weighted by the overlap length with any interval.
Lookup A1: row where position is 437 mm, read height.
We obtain 158.3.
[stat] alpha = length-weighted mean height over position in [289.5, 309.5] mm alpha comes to 153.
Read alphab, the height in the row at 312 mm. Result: 162.1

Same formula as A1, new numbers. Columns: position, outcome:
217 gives 207.3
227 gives 200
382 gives 150.4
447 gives 167.3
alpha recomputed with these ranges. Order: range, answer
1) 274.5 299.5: 158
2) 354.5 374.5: 159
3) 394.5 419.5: 150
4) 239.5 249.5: 189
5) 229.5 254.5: 191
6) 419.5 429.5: 151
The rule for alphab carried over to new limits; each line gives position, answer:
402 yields 152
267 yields 165.6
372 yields 154.3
